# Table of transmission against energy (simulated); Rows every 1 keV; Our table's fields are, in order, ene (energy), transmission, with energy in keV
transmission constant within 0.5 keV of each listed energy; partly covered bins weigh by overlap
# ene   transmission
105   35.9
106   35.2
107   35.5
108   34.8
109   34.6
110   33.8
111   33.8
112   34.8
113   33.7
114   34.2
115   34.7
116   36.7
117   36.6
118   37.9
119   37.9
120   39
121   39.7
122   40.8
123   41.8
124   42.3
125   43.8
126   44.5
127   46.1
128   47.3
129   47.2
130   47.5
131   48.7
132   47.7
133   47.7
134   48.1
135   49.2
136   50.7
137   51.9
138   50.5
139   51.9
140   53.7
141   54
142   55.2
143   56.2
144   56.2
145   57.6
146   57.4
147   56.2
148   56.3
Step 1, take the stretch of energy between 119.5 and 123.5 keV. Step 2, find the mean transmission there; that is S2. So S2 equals 40.3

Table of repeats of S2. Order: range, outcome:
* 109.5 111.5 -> 33.8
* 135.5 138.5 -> 51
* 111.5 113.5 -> 34.2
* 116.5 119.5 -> 37.5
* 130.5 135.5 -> 48.3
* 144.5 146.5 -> 57.5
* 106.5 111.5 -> 34.5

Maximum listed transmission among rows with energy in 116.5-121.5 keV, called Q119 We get 39.7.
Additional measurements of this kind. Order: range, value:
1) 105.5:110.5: 35.5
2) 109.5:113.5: 34.8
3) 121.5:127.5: 46.1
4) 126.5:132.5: 48.7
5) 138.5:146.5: 57.6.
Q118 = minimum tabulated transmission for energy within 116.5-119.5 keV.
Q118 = 36.6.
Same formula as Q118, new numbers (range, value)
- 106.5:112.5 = 33.8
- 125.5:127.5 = 44.5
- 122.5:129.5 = 41.8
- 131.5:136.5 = 47.7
